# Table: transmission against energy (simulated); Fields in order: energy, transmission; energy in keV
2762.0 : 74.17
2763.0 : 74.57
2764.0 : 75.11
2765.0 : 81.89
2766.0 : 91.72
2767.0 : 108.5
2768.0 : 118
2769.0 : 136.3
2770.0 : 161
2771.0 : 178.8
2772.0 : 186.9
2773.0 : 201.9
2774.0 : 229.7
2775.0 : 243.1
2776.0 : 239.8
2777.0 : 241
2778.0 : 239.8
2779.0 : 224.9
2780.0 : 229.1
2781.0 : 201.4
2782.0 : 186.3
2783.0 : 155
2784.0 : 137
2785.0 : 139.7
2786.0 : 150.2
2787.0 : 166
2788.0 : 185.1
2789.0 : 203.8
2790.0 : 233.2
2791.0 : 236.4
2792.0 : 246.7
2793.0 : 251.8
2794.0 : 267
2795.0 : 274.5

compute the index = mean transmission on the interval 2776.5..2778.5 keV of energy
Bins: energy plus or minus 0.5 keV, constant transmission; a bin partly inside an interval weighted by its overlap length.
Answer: 240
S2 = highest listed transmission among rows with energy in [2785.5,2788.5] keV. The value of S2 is 185.1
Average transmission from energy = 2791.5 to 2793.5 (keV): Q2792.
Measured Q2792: 249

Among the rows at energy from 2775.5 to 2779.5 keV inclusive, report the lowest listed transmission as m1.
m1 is 224.9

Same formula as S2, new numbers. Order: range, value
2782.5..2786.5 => 155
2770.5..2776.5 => 243.1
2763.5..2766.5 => 91.72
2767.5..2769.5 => 136.3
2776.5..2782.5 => 241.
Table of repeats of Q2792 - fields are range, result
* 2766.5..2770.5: 131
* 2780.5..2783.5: 181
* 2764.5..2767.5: 94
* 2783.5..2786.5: 142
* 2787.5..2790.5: 207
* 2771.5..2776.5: 220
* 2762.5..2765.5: 77.2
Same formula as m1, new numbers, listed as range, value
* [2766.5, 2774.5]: 108.5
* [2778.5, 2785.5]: 137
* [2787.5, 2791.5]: 185.1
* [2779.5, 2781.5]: 201.4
